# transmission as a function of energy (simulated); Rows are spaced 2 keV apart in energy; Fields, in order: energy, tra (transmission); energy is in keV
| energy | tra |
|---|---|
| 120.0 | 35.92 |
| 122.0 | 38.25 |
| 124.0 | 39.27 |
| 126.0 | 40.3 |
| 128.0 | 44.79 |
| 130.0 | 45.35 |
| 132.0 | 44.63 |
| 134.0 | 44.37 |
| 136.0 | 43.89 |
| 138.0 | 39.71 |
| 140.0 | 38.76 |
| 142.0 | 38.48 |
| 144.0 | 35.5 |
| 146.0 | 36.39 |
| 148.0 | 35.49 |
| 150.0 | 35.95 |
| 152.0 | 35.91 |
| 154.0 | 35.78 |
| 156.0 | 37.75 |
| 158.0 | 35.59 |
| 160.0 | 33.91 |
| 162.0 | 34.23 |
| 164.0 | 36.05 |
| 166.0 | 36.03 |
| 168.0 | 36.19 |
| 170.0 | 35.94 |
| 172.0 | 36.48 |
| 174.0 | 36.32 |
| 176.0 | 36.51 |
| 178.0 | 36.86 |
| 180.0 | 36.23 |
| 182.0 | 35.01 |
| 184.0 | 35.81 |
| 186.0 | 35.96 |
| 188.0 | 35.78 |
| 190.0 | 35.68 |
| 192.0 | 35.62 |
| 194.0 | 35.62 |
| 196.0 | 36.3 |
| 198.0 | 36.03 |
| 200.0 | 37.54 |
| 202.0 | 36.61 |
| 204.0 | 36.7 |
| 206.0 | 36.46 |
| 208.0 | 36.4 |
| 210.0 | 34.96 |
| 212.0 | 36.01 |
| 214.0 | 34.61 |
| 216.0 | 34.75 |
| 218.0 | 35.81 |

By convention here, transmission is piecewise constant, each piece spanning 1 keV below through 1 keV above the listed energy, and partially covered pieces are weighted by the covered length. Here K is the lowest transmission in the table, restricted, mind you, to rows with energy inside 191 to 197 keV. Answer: 35.62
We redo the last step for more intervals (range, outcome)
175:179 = 36.51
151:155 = 35.78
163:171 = 35.94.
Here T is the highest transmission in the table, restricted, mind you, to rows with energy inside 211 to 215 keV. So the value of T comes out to 36.01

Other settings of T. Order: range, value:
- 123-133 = 45.35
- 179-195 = 36.23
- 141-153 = 38.48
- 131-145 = 44.63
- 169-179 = 36.86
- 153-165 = 37.75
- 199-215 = 37.54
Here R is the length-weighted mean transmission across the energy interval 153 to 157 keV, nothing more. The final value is 36.8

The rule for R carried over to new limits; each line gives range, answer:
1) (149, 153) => 35.9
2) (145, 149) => 35.9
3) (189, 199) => 35.9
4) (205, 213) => 36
